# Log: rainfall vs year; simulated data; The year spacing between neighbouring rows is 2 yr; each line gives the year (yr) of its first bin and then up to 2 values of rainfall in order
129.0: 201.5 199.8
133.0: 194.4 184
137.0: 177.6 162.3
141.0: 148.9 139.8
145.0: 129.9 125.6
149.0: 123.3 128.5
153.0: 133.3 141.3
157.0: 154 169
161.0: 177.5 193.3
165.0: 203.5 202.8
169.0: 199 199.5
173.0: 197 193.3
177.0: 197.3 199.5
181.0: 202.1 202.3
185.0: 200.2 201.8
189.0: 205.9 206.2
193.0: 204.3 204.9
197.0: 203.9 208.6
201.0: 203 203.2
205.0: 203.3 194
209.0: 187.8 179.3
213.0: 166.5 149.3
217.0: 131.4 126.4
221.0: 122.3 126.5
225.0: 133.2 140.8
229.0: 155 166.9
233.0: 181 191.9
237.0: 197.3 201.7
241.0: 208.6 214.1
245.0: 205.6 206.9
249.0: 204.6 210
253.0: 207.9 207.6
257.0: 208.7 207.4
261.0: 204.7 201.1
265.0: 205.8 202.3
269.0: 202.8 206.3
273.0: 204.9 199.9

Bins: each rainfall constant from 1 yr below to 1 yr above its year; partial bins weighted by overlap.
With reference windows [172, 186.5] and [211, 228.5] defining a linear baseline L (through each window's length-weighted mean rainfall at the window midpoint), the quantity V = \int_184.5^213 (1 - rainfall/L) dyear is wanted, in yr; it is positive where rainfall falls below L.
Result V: -4.9 yr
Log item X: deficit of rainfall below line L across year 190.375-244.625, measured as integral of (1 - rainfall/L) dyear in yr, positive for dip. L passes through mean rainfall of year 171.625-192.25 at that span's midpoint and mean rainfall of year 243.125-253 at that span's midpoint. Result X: 6.9 yr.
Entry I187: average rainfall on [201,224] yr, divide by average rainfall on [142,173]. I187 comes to 1.01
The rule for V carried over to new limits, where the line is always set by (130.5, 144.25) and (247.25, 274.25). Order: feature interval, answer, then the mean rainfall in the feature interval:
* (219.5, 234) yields 3.7 yr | 146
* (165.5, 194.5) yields -2.9 yr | 201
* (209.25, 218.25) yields 1.6 yr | 158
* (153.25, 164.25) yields 0.7 yr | 166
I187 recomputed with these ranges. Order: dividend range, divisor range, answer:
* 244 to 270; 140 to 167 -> 1.34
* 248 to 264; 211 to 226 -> 1.48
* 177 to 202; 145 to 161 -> 1.44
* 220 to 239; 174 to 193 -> 0.79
